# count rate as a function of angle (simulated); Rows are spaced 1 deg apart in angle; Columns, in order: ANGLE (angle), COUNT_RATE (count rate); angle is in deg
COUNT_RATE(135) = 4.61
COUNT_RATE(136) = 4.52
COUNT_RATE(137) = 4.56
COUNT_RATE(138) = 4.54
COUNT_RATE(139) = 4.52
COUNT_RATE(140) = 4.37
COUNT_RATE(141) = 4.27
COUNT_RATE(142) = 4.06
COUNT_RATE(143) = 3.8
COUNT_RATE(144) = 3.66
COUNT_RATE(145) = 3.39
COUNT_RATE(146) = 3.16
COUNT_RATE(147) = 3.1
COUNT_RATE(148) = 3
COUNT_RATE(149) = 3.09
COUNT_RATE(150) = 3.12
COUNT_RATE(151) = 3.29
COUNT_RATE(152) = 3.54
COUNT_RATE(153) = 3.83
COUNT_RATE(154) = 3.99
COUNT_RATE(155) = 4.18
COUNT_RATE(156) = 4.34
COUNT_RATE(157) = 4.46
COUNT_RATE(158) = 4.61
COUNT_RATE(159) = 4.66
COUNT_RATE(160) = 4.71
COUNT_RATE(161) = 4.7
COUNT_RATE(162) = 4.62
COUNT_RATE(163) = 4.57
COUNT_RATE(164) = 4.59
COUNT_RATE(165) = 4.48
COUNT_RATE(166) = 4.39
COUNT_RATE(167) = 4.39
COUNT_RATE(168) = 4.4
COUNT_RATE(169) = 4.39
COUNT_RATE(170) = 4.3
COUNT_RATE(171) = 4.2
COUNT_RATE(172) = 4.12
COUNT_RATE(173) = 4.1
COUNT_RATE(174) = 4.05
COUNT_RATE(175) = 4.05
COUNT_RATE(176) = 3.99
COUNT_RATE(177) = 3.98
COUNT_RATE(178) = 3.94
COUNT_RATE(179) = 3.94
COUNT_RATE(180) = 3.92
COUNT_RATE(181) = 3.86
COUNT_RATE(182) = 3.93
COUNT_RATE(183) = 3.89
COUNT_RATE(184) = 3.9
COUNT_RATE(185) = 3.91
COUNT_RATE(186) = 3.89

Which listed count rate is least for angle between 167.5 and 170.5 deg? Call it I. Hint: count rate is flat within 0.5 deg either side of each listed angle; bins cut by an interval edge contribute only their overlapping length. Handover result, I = 4.3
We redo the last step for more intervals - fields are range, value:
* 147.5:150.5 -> 3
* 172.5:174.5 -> 4.05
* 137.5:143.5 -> 3.8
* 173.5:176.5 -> 3.99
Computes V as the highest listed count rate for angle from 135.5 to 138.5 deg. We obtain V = 4.56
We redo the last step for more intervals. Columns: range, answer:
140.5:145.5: 4.27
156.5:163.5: 4.71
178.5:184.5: 3.94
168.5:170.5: 4.39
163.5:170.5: 4.59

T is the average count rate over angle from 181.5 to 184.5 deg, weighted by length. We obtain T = 3.91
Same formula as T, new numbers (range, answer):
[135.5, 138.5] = 4.54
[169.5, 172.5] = 4.21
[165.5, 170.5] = 4.37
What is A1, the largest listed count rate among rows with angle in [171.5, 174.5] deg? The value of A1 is 4.12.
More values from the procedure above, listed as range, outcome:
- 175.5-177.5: 3.99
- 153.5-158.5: 4.61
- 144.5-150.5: 3.39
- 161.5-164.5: 4.62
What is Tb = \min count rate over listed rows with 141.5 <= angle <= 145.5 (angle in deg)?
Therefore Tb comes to 3.39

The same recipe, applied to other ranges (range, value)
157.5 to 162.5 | 4.61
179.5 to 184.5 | 3.86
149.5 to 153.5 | 3.12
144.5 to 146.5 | 3.16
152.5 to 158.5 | 3.83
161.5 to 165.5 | 4.48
